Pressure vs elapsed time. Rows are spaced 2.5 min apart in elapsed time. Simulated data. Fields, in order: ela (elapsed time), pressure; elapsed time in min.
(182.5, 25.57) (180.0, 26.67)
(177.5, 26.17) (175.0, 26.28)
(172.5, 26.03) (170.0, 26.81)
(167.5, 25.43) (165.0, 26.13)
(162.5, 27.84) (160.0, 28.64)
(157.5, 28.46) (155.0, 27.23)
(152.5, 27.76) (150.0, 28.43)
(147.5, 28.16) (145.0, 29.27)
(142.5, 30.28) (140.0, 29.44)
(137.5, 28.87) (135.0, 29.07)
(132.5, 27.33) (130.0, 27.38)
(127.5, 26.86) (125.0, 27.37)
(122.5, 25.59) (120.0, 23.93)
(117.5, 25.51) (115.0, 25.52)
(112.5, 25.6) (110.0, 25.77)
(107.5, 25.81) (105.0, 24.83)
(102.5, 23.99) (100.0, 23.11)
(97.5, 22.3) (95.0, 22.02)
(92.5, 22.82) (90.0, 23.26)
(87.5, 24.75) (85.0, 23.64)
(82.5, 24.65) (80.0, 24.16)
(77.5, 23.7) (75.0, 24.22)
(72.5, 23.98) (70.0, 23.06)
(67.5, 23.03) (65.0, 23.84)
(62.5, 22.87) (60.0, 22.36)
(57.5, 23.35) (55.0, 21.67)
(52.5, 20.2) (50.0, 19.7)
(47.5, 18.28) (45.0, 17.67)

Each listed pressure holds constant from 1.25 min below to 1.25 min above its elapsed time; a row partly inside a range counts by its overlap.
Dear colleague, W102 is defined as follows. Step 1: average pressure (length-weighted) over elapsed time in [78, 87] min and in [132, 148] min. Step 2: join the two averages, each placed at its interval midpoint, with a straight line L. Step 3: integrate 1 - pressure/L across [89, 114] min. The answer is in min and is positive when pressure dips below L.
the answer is 1.8 min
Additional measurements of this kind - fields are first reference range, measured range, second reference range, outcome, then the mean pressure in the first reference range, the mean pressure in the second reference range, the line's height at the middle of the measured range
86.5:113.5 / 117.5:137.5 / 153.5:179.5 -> -1.29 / 24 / 26.9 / 25.2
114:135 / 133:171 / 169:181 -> -2.51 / 26.4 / 26.4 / 26.4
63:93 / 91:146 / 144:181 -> -1.12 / 23.8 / 27.3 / 25.4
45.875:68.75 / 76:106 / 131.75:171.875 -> 0.38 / 21.6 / 28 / 23.9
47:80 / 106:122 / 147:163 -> 0.13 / 22.5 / 28.1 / 25.6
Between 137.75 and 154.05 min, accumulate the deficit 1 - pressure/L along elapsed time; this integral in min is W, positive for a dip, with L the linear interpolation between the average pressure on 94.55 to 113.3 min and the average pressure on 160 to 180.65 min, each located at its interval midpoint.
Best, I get -2.0 min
